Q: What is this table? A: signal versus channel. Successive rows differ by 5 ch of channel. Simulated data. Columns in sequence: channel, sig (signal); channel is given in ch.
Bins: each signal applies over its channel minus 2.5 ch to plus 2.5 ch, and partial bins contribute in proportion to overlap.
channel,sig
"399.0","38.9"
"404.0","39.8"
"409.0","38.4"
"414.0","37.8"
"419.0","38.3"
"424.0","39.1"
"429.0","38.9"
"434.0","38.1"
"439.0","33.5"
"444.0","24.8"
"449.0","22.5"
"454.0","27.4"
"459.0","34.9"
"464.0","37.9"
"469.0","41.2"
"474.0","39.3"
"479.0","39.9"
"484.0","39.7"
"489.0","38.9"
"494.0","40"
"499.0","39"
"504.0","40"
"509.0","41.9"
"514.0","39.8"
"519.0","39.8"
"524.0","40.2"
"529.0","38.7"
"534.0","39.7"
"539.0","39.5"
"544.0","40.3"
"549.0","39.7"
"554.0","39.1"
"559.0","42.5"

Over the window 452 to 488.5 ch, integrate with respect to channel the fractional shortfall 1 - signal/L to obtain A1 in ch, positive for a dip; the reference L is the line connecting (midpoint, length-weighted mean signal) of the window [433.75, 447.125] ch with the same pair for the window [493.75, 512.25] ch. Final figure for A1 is -2.2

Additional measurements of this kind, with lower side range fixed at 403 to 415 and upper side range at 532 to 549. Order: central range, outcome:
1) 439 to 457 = 5.82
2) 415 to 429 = 0.04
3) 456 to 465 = 0.79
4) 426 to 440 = 0.57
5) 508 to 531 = -0.21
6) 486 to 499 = 0.00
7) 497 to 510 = -0.22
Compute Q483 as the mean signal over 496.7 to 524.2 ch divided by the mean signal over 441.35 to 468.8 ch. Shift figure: 1.32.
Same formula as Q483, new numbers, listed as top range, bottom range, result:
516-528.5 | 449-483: 1.11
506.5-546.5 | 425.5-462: 1.26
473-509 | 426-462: 1.26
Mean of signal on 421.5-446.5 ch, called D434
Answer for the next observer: 34.9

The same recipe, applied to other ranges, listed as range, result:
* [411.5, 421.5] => 38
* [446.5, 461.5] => 28.3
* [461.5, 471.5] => 39.5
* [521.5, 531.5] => 39.5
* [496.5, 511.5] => 40.3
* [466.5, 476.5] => 40.2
